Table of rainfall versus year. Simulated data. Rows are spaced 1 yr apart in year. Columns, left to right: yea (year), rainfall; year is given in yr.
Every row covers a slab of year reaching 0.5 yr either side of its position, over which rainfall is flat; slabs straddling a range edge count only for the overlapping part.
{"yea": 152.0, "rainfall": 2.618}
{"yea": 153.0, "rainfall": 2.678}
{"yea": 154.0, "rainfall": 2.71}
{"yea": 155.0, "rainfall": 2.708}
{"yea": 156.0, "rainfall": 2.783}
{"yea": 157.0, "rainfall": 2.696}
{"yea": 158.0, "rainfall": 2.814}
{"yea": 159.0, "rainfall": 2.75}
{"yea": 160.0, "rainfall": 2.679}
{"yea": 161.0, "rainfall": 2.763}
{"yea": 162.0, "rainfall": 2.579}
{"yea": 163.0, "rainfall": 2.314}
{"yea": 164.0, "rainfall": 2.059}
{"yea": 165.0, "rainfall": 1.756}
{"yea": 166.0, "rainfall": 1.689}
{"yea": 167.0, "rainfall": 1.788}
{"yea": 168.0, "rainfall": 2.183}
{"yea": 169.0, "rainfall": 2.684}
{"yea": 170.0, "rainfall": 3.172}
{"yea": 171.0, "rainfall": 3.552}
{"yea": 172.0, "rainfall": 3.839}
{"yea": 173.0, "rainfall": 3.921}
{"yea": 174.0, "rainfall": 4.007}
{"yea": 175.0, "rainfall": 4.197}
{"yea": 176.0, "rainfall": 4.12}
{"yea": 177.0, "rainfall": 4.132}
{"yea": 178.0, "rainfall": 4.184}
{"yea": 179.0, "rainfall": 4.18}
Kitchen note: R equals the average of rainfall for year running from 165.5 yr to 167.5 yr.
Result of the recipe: 1.74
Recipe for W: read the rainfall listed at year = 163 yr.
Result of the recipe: 2.314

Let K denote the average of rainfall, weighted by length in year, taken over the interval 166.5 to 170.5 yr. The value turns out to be 2.46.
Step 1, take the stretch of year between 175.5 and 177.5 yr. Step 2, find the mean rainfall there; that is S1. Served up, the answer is 4.13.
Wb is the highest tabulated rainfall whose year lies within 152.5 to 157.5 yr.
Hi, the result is 2.783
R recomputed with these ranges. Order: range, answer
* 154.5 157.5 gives 2.73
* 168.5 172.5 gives 3.31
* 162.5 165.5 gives 2.04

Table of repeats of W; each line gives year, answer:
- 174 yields 4.007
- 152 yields 2.618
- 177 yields 4.132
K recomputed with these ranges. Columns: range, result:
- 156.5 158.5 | 2.75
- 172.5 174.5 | 3.96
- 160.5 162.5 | 2.67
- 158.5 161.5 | 2.73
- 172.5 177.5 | 4.08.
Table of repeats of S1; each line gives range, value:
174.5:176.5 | 4.16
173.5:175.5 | 4.1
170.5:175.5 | 3.9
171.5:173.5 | 3.88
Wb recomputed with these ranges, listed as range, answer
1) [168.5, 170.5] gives 3.172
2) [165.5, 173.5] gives 3.921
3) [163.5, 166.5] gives 2.059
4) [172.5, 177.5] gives 4.197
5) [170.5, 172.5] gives 3.839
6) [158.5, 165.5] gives 2.763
